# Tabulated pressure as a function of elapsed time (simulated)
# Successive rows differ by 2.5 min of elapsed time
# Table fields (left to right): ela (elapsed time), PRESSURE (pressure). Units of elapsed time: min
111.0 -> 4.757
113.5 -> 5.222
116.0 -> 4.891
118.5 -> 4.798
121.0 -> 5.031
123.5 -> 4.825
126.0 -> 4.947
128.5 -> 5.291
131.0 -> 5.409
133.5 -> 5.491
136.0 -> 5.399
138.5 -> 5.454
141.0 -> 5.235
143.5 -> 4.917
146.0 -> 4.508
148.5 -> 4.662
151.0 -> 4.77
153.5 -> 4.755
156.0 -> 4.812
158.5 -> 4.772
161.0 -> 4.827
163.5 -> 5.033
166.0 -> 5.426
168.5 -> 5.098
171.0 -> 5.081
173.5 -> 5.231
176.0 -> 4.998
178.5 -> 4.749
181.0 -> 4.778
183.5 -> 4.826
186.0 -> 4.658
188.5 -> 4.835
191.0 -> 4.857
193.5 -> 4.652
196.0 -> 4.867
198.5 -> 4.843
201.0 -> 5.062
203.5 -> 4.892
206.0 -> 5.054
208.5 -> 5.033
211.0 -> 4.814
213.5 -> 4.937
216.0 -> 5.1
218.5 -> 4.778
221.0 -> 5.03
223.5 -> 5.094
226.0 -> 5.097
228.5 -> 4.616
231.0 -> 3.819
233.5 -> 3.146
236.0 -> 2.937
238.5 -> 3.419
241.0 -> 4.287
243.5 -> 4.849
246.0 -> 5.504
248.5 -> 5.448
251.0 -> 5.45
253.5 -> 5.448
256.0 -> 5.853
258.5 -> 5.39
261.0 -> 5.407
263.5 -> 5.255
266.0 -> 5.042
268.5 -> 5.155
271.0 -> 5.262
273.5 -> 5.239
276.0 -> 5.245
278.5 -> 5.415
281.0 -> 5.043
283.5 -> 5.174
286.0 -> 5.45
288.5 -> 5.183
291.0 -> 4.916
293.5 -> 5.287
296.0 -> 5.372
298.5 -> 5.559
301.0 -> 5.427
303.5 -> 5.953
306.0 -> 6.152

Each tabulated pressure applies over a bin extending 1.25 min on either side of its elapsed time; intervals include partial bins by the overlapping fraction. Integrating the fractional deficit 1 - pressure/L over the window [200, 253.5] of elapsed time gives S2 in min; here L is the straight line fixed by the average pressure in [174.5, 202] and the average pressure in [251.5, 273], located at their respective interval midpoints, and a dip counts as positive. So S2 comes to 4.2 min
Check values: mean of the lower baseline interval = 4.83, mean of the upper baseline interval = 5.35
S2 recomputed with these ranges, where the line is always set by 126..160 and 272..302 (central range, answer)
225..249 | 4.3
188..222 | 1.5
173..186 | 0.6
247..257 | -0.6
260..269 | 0.0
